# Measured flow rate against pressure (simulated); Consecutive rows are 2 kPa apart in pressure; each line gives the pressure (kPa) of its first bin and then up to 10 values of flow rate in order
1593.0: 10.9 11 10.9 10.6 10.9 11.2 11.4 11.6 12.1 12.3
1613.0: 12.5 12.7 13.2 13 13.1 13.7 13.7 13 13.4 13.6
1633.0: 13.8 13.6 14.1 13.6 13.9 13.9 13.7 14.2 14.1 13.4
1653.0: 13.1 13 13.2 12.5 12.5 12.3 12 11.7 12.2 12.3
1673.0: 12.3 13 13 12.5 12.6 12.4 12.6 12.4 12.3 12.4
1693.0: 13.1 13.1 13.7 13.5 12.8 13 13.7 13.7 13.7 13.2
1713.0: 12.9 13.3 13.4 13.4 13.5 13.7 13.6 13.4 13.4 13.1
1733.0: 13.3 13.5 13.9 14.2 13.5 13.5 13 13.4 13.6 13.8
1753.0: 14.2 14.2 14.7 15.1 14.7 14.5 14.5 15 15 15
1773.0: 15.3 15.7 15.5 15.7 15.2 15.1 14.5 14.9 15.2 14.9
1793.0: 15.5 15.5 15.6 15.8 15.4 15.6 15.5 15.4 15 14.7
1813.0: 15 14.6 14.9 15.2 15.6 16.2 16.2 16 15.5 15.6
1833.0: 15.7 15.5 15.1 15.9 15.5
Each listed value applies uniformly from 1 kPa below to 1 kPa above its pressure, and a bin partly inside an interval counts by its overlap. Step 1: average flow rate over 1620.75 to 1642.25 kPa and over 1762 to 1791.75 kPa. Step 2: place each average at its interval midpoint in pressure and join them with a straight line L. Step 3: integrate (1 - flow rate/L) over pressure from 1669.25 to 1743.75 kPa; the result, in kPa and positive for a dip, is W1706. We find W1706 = 6.3 kPa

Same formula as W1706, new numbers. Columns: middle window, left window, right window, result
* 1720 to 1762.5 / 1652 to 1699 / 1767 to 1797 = 1.3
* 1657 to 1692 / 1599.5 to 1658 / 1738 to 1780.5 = 2.9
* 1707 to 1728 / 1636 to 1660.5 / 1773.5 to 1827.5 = 1.4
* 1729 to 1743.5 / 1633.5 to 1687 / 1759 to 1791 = 0.8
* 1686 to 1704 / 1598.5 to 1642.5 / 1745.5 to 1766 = 0.9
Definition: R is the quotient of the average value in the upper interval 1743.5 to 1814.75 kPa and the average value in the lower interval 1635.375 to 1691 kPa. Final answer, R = 1.15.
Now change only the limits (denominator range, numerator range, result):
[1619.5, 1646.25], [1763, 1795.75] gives 1.11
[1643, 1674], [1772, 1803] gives 1.19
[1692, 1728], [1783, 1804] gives 1.14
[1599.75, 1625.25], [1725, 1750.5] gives 1.09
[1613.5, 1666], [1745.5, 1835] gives 1.13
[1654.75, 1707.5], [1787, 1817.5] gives 1.20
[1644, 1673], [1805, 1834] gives 1.20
